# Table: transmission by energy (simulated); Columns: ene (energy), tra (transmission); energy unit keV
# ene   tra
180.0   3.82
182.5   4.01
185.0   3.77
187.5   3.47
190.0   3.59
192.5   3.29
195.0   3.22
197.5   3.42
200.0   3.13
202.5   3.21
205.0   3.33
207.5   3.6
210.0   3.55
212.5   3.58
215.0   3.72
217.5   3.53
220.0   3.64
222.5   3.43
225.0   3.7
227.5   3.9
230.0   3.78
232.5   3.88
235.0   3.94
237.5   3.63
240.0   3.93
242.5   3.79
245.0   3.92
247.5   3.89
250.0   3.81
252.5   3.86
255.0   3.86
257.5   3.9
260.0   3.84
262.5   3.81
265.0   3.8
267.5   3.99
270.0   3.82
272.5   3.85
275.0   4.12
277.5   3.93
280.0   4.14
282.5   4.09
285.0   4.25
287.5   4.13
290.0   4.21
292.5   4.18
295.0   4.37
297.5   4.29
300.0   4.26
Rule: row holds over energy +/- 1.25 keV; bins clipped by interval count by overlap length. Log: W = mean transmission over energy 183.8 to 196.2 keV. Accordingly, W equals 3.47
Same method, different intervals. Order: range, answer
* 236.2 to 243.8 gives 3.79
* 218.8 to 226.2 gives 3.59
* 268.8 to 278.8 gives 3.93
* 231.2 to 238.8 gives 3.82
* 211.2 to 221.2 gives 3.62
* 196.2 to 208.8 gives 3.34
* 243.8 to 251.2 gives 3.87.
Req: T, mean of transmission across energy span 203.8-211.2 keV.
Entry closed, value 3.49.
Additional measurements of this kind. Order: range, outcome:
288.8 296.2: 4.25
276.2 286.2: 4.1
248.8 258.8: 3.86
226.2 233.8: 3.85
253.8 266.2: 3.84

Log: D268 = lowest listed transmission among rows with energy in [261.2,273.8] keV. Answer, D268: 3.8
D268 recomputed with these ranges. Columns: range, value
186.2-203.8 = 3.13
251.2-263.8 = 3.81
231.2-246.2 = 3.63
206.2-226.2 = 3.43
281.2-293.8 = 4.09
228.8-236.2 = 3.78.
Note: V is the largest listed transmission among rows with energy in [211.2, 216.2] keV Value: 3.72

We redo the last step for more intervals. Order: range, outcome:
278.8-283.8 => 4.14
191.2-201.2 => 3.42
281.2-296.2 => 4.37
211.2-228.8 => 3.9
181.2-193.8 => 4.01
